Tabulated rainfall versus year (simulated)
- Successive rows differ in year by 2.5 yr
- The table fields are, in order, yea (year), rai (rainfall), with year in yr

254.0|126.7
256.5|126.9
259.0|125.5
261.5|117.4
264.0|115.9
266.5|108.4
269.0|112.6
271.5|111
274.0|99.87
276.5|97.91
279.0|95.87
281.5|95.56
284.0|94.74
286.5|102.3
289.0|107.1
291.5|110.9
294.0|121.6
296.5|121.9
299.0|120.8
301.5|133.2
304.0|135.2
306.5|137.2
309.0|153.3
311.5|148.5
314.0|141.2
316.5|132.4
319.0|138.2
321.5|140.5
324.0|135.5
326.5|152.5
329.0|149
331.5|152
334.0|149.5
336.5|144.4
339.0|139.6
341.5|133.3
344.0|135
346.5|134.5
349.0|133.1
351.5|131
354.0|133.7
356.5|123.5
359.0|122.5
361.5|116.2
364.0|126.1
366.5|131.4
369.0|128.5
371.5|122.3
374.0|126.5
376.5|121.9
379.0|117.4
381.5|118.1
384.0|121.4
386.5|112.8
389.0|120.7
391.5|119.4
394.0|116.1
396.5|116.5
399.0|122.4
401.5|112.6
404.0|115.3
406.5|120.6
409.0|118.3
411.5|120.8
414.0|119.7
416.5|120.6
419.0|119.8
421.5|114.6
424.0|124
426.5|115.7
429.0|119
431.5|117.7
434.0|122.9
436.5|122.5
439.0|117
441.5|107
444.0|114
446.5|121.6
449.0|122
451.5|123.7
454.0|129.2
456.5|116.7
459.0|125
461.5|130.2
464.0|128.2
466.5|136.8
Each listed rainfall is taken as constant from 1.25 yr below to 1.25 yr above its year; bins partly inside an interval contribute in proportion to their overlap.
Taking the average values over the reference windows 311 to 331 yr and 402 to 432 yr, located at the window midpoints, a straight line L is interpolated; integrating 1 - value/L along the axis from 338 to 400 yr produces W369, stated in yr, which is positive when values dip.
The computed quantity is 2.7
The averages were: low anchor 142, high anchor 119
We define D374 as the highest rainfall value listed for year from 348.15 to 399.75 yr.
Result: 133.7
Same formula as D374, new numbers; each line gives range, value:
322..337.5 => 152.5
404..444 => 124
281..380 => 153.3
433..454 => 129.2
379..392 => 121.4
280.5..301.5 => 133.2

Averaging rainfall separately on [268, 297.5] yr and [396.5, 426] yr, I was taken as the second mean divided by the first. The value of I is 1.1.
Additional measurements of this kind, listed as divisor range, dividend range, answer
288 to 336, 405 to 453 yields 0.87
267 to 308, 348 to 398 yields 1.09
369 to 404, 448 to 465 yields 1.05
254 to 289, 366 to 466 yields 1.11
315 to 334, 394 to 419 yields 0.83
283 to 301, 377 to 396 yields 1.05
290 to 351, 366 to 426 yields 0.87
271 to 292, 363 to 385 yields 1.22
